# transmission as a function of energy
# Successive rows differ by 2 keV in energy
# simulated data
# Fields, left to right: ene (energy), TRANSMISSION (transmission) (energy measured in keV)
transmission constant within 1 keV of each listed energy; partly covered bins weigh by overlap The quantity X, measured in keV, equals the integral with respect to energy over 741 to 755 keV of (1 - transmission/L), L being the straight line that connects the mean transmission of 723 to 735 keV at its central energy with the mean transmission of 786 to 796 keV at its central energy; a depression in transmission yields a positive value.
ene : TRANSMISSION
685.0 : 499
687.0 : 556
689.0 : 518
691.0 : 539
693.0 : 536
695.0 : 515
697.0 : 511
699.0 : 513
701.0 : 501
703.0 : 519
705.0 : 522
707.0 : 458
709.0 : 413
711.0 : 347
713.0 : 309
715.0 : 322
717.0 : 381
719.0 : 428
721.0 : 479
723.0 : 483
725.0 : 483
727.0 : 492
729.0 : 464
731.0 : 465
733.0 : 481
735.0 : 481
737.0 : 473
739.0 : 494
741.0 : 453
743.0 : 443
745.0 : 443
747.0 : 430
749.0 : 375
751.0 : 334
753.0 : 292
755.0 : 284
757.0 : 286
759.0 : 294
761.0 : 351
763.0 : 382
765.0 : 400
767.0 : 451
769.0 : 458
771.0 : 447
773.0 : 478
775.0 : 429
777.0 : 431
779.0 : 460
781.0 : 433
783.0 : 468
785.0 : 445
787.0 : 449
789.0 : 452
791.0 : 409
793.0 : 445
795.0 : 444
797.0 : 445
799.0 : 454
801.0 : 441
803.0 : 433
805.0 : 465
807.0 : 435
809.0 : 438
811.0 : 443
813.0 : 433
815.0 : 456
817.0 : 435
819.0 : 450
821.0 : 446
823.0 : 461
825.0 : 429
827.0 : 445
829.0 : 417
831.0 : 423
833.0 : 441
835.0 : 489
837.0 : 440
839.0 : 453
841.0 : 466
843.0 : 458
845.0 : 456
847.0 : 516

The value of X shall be 2.49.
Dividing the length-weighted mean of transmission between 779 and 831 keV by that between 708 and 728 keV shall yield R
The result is 1.07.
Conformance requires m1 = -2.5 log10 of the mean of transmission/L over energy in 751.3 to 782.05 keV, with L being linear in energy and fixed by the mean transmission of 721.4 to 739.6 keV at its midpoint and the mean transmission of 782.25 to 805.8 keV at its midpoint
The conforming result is 0.18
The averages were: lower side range 479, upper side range 445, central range 391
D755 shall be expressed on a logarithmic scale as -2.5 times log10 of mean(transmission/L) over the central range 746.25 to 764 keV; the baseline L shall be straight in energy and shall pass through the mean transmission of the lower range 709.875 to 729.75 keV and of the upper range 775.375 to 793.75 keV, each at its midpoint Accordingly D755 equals 0.27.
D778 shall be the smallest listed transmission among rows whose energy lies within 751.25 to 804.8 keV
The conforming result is 284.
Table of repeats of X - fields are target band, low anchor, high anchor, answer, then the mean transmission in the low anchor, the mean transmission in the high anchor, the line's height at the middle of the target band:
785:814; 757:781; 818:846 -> -0.86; 412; 448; 429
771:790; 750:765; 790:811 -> -3.15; 323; 441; 386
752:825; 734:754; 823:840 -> 1.70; 422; 443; 433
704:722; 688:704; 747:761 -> 2.13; 519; 322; 461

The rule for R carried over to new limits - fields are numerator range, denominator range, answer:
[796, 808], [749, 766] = 1.35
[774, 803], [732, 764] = 1.13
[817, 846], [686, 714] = 0.93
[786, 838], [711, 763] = 1.09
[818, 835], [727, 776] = 1.07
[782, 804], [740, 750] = 1.04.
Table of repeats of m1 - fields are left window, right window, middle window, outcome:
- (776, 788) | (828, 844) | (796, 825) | 0.01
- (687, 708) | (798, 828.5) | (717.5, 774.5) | 0.15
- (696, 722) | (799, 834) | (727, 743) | -0.08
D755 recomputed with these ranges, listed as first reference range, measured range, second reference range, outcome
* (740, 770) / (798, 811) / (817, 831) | -0.06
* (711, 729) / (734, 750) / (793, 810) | -0.06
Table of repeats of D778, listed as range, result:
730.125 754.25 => 292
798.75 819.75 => 433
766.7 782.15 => 429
